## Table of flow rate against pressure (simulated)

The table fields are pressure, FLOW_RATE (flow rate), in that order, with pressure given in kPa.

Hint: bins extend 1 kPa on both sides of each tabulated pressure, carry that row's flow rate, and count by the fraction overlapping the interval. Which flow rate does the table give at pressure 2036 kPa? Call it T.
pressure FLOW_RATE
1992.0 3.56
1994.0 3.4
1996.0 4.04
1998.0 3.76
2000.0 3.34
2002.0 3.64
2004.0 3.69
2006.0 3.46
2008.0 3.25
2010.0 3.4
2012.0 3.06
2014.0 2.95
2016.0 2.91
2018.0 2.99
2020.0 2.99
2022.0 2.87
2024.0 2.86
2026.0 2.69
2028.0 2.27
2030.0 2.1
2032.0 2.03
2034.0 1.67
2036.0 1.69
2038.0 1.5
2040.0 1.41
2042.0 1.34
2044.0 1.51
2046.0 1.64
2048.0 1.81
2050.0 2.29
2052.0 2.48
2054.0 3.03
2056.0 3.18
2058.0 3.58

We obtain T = 1.69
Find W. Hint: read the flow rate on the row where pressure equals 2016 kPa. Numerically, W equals 2.91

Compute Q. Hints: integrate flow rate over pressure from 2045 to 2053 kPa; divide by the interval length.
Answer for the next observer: 2.06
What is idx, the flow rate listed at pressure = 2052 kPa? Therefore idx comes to 2.48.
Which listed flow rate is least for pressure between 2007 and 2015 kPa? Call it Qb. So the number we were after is 2.95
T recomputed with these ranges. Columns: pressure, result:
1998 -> 3.76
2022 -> 2.87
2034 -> 1.67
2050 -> 2.29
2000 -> 3.34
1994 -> 3.4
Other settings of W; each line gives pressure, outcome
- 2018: 2.99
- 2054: 3.03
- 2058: 3.58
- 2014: 2.95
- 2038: 1.5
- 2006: 3.46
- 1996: 4.04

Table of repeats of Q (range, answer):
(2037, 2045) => 1.44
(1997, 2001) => 3.55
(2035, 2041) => 1.53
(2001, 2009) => 3.51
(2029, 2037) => 1.87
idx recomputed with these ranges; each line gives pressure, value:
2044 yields 1.51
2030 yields 2.1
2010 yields 3.4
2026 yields 2.69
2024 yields 2.86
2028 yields 2.27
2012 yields 3.06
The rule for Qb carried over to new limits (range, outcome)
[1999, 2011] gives 3.25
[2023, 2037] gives 1.67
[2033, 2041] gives 1.41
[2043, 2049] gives 1.51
